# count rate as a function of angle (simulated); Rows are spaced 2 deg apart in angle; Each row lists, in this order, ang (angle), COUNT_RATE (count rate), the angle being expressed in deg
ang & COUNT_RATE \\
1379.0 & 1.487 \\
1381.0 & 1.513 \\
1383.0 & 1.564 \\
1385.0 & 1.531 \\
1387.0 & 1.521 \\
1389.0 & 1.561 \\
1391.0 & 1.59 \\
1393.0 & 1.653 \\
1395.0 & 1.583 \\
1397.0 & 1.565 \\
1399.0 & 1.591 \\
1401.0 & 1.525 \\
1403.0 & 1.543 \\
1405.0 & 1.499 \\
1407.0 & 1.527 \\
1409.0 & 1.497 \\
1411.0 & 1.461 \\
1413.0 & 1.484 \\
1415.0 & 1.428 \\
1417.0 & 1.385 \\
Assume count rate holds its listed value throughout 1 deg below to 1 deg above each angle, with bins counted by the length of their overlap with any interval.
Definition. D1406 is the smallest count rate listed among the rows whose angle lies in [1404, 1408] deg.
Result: 1.499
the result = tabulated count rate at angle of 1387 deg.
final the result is 1.521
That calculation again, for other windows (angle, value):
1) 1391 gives 1.59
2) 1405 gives 1.499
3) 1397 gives 1.565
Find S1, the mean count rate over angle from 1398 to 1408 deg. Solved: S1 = 1.54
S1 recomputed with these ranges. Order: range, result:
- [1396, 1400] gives 1.58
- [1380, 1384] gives 1.54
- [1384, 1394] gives 1.57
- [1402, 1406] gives 1.52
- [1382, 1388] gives 1.54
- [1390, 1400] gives 1.6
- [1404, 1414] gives 1.49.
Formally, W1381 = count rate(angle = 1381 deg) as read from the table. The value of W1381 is 1.513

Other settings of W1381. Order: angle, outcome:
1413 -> 1.484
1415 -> 1.428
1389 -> 1.561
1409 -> 1.497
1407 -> 1.527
